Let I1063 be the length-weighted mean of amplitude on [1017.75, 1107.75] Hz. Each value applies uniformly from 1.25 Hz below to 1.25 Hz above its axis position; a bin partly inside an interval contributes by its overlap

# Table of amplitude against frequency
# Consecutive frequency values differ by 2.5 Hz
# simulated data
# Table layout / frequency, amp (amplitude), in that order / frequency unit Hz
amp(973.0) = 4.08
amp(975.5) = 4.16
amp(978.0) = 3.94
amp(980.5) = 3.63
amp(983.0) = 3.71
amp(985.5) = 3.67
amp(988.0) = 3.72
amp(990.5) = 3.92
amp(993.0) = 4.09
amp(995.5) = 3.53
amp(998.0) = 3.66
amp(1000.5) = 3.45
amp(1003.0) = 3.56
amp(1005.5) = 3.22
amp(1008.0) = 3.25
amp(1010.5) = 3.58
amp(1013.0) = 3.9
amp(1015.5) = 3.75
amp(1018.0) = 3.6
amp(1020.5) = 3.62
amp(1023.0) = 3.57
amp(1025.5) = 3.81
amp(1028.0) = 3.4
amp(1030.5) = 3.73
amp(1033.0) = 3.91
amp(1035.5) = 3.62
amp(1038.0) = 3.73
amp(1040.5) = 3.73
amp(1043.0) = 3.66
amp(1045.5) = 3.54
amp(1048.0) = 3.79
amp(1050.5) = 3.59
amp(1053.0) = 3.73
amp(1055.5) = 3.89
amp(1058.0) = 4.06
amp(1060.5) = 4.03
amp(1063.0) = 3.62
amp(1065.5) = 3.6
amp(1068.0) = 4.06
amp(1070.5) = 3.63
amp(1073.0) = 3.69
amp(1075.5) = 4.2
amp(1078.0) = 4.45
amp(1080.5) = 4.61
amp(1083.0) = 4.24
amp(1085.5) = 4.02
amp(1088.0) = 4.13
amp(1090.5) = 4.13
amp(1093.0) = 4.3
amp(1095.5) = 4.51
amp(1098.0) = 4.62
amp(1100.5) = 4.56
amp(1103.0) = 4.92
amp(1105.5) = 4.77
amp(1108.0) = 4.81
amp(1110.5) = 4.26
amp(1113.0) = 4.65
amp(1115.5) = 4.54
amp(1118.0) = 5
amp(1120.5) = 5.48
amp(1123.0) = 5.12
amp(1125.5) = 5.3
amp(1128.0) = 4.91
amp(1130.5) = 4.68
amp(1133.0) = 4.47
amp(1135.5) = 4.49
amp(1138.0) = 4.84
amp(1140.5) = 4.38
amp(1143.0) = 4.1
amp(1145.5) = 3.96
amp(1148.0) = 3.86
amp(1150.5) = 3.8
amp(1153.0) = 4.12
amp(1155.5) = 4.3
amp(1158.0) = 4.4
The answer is 3.99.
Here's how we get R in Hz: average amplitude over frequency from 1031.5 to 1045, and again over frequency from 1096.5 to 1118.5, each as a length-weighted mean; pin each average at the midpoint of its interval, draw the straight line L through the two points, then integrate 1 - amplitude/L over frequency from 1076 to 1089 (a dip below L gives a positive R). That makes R 0.1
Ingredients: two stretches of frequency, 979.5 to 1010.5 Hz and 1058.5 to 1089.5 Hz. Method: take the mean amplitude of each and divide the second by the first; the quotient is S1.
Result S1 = 1.1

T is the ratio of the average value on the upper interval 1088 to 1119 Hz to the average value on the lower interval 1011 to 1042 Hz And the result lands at 1.2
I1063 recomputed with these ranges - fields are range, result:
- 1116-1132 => 5.05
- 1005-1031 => 3.59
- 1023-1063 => 3.74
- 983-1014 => 3.63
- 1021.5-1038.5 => 3.68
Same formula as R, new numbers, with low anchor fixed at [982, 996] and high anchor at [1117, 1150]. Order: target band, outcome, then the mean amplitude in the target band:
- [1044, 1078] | 3.1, 3.83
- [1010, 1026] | 1.1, 3.69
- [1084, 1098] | 0.4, 4.25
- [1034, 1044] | 1.0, 3.69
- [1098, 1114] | -0.7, 4.66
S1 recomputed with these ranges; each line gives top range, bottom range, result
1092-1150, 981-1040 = 1.27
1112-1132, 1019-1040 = 1.35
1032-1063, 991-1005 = 1.03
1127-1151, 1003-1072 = 1.18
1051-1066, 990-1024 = 1.06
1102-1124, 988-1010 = 1.35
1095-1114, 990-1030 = 1.28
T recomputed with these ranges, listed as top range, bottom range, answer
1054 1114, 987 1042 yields 1.16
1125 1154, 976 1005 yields 1.18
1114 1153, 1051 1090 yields 1.15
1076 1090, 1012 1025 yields 1.16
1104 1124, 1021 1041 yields 1.31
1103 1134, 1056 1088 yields 1.20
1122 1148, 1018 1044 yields 1.25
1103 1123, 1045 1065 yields 1.27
